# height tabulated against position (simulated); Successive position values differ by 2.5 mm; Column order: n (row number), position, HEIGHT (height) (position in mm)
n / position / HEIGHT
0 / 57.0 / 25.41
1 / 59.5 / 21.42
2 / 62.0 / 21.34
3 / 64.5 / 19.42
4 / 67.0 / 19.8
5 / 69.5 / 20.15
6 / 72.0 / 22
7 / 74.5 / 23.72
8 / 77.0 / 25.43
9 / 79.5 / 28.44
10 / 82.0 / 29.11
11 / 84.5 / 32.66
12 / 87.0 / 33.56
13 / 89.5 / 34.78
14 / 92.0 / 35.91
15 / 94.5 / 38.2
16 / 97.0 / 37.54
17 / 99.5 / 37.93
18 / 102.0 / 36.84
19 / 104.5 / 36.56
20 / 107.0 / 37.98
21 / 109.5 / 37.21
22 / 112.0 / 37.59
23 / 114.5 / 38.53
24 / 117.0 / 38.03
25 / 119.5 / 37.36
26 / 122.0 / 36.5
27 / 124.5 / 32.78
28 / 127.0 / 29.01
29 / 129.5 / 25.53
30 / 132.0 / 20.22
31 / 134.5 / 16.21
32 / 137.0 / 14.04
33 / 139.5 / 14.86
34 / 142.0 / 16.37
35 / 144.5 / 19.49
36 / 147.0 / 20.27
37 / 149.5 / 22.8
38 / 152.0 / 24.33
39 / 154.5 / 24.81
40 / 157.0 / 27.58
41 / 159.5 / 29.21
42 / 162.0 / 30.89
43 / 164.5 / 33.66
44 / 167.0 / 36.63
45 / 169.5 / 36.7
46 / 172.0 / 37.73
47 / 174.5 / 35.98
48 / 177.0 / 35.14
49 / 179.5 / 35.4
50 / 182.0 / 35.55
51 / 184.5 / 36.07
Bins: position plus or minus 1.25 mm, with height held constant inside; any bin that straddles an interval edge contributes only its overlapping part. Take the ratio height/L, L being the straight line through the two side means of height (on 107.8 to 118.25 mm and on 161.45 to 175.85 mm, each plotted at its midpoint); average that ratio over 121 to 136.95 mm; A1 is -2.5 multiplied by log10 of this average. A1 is 0.41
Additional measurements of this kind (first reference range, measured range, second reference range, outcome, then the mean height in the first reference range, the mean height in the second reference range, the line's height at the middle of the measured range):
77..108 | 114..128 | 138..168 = -0.18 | 34.6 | 24.9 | 30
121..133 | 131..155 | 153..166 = 0.45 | 28.8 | 29.3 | 29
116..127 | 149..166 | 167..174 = 0.29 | 35.3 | 37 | 36.5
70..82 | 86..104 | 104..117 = -0.14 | 25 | 37.7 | 32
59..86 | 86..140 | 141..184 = -0.22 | 24.1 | 29.8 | 26.7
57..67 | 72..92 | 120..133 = -0.23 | 21.2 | 29.5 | 23.8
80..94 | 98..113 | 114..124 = -0.06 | 33.2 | 37.2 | 35.5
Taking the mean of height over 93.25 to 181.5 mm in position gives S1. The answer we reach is 30.6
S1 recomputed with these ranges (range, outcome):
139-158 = 21.5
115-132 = 32.5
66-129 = 32.7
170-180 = 36.2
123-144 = 21.3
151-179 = 32.2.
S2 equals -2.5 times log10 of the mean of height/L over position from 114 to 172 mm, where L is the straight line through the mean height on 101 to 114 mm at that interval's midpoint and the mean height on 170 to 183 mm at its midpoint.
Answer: 0.32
